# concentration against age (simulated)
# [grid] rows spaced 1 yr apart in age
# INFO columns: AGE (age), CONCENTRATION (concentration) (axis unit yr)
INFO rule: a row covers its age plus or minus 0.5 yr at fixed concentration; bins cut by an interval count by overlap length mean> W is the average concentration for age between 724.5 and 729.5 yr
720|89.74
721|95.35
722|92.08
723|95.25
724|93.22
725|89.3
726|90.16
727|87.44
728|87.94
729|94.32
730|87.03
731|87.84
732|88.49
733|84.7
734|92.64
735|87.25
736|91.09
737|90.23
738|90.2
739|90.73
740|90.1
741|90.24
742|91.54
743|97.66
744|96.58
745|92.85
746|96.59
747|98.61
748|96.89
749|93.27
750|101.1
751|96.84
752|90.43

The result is 89.8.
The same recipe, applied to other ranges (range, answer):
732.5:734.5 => 88.7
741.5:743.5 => 94.6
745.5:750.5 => 97.3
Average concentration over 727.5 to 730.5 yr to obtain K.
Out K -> 89.8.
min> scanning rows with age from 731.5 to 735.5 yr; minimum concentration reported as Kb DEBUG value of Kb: 84.7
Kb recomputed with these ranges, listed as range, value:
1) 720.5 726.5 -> 89.3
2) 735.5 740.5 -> 90.1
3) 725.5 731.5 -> 87.03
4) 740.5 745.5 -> 90.24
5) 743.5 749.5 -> 92.85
